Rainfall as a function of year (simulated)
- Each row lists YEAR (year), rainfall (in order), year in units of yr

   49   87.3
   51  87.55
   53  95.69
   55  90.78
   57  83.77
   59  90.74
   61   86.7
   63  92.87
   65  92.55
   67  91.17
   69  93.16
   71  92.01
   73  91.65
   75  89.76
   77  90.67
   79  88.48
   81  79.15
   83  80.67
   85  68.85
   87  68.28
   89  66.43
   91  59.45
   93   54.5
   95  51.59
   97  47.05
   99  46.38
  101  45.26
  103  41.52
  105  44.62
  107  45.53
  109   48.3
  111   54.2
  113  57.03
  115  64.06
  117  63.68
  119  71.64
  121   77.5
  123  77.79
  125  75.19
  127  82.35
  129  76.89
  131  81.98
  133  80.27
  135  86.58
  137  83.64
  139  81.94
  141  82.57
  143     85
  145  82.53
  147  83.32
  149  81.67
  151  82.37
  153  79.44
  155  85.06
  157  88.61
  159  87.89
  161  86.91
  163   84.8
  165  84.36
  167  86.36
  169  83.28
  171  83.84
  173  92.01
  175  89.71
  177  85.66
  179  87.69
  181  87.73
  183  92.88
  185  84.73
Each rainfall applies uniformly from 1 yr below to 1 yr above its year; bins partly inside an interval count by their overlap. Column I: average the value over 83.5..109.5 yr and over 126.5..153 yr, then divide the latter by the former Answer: 1.5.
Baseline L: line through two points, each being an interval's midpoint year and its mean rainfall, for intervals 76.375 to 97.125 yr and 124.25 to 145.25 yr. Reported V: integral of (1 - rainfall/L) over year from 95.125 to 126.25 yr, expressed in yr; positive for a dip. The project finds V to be 7.6 yr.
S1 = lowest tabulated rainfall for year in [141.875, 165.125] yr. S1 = 79.44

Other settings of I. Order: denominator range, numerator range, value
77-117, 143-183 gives 1.44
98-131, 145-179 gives 1.39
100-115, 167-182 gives 1.77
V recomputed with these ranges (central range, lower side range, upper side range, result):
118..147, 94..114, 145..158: -4.9 yr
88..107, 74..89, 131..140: 7.1 yr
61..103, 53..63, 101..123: 1.1 yr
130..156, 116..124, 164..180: -1.3 yr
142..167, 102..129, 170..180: -1.7 yr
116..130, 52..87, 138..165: 1.7 yr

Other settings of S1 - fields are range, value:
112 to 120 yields 57.03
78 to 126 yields 41.52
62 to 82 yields 79.15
